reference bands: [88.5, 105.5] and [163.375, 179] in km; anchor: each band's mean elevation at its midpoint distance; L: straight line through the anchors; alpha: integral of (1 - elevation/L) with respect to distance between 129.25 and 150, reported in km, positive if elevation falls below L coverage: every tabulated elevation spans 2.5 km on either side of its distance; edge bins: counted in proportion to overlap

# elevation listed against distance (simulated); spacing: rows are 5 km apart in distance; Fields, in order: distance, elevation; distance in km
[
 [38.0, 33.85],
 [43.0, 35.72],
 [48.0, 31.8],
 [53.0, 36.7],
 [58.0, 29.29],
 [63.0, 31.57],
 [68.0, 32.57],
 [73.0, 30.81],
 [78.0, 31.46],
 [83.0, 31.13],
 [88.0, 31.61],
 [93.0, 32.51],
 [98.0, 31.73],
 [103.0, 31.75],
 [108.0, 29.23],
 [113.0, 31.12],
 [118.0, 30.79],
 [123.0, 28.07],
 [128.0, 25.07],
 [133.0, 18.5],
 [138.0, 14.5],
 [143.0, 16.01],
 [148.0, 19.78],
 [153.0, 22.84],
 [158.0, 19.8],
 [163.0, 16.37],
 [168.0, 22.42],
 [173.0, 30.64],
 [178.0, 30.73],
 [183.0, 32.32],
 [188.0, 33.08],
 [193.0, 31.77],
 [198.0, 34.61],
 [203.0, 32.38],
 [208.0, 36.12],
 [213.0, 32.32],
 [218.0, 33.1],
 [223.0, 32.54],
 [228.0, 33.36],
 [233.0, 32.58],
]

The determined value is 7.97 km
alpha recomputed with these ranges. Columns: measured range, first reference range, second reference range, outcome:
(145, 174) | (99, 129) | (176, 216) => 9.3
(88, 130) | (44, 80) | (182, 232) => 3.0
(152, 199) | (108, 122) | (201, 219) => 7.4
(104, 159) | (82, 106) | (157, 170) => 3.7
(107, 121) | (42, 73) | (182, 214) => 1.1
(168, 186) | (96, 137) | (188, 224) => 0.8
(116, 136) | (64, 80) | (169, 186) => 3.8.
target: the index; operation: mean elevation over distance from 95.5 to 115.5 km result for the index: 31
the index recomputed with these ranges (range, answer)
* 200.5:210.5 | 34.2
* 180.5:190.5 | 32.7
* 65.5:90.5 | 31.5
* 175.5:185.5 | 31.5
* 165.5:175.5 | 26.5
